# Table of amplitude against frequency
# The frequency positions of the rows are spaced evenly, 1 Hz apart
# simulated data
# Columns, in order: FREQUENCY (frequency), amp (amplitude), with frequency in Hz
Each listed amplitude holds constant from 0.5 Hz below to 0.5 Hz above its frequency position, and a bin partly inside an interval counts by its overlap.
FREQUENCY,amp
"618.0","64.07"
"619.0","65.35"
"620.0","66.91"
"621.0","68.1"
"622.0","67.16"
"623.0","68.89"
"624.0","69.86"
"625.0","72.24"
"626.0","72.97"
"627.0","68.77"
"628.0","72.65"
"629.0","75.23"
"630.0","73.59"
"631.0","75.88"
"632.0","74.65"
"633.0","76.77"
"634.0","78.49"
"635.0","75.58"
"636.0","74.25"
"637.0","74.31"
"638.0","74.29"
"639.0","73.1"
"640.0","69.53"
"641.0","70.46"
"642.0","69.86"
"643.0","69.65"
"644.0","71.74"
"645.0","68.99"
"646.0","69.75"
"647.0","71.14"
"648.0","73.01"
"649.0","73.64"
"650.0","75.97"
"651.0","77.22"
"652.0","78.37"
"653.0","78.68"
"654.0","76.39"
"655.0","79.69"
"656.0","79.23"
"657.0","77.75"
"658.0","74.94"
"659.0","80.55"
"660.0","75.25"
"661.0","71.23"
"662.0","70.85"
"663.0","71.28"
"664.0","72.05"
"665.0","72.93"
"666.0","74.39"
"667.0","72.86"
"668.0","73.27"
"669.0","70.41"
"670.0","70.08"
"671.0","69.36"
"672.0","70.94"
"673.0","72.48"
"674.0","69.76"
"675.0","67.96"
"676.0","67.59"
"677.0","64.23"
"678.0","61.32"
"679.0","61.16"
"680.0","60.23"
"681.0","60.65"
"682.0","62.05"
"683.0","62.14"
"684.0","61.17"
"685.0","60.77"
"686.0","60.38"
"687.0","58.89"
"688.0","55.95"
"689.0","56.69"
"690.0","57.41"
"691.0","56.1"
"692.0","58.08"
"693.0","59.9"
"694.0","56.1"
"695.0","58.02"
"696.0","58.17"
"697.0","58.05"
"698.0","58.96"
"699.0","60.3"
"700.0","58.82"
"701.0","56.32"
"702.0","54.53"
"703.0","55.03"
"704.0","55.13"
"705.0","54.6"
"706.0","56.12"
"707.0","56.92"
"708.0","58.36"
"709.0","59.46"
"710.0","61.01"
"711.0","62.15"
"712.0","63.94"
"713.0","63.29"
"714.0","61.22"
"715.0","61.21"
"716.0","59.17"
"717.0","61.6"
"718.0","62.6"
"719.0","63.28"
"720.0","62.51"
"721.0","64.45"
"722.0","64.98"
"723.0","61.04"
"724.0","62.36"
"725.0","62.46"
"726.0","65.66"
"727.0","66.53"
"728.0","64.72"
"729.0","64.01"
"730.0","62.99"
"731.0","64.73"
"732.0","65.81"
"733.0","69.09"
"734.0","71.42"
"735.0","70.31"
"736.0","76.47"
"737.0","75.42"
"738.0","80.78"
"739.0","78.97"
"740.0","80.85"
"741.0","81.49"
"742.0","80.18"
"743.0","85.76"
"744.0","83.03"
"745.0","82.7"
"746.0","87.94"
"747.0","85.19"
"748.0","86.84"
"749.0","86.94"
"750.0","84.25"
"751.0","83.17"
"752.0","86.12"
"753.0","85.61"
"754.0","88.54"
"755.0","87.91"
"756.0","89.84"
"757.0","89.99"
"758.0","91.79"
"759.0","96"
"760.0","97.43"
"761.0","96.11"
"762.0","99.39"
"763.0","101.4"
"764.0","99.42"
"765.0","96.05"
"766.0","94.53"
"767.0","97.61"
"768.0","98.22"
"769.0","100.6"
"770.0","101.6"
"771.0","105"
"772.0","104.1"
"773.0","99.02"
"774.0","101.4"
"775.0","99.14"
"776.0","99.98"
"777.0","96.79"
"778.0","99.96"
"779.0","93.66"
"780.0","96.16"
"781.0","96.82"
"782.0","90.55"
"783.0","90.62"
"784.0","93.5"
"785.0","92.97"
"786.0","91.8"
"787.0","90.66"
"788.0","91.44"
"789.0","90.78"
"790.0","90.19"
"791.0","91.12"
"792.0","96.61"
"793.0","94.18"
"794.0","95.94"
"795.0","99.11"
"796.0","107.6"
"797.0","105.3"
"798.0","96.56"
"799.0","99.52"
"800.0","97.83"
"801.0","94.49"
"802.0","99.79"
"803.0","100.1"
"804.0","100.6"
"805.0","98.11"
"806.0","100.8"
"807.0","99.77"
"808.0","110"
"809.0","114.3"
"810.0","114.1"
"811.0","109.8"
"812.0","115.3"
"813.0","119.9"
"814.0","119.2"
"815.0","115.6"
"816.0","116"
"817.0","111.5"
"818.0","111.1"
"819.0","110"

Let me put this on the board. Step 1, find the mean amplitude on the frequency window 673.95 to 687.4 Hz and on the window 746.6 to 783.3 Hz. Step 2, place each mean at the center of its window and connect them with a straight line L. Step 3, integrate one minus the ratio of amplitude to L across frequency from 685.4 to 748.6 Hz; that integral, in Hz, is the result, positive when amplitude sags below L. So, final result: 9.4 Hz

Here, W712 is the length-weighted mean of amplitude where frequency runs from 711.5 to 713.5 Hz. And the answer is 63.6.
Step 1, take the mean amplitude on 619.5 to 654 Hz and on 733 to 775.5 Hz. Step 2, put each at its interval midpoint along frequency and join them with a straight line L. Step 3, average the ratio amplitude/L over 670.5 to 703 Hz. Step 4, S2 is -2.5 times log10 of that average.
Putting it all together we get 0.29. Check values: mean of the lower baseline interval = 72.8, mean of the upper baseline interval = 89.5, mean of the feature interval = 61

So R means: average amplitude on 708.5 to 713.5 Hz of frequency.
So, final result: 62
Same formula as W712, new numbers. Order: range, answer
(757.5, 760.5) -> 95.1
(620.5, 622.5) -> 67.6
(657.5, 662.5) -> 74.6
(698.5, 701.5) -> 58.5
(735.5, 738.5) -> 77.6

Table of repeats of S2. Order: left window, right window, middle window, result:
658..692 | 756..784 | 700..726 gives 0.292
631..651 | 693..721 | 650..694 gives -0.022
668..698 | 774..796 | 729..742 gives 0.087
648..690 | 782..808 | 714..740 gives 0.225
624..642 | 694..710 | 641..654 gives -0.048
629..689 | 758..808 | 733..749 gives 0.104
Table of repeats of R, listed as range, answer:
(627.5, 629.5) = 73.9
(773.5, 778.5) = 99.5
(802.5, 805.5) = 99.6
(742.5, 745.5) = 83.8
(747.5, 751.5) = 85.3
